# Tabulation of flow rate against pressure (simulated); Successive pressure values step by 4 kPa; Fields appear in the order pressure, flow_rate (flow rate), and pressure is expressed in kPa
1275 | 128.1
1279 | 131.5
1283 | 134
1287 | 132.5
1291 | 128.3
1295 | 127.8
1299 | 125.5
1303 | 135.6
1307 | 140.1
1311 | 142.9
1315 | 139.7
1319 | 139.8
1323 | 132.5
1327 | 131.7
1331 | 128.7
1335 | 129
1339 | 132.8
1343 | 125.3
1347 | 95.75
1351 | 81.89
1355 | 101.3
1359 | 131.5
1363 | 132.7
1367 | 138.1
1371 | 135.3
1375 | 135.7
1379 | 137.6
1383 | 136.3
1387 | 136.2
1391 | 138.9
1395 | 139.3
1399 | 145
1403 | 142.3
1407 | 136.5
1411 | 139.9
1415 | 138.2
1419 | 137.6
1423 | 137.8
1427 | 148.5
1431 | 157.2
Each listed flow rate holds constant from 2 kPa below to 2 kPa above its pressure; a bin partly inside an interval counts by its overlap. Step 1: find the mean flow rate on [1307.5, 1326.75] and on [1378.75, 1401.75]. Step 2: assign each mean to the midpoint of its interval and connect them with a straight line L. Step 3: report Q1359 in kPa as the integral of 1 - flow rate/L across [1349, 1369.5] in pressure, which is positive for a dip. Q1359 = 3.1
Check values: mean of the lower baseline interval 138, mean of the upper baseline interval 139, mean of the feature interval 118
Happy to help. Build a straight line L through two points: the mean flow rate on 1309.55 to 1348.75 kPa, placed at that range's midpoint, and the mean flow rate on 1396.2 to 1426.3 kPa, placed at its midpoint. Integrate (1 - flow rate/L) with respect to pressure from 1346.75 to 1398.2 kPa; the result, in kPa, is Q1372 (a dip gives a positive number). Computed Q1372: 2.9 kPa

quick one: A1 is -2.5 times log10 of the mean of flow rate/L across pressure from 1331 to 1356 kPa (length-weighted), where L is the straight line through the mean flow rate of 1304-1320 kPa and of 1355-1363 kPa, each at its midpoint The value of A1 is 0.153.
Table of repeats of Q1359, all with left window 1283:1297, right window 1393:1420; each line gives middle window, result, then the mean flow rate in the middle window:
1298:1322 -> -1.04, 138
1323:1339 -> 0.37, 131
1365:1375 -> 0.03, 136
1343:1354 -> 3.13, 96.6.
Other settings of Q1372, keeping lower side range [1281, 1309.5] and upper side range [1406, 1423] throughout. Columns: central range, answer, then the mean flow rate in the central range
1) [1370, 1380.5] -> 0.0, 136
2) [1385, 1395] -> -0.1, 138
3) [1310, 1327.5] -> -0.5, 137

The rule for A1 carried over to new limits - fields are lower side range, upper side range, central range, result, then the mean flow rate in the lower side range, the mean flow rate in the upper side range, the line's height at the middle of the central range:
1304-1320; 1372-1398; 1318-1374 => 0.12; 140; 138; 139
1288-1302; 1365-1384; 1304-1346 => -0.02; 128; 137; 131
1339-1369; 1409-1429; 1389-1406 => -0.07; 116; 140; 132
